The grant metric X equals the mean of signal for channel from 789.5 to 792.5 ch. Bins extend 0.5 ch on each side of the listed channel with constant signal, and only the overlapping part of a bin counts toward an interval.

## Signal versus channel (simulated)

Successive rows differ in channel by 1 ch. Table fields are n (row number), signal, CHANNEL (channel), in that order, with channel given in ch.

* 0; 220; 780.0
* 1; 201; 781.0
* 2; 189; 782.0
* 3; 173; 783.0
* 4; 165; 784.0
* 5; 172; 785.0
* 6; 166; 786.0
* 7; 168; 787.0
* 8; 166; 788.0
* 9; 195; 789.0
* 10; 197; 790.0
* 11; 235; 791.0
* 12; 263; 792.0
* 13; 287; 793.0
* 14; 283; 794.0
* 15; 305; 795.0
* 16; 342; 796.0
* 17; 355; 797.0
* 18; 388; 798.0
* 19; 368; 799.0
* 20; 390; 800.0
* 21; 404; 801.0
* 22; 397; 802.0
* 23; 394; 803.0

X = 232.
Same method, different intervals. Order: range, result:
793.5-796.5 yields 310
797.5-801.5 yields 388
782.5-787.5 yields 169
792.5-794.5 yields 285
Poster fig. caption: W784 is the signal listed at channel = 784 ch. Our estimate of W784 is 165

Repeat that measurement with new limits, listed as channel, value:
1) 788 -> 166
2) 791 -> 235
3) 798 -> 388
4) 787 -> 168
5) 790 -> 197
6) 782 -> 189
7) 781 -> 201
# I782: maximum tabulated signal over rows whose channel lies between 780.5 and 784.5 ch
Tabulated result 201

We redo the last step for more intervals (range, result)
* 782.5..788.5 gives 173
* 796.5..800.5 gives 390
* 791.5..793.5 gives 287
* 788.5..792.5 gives 263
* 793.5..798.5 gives 388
